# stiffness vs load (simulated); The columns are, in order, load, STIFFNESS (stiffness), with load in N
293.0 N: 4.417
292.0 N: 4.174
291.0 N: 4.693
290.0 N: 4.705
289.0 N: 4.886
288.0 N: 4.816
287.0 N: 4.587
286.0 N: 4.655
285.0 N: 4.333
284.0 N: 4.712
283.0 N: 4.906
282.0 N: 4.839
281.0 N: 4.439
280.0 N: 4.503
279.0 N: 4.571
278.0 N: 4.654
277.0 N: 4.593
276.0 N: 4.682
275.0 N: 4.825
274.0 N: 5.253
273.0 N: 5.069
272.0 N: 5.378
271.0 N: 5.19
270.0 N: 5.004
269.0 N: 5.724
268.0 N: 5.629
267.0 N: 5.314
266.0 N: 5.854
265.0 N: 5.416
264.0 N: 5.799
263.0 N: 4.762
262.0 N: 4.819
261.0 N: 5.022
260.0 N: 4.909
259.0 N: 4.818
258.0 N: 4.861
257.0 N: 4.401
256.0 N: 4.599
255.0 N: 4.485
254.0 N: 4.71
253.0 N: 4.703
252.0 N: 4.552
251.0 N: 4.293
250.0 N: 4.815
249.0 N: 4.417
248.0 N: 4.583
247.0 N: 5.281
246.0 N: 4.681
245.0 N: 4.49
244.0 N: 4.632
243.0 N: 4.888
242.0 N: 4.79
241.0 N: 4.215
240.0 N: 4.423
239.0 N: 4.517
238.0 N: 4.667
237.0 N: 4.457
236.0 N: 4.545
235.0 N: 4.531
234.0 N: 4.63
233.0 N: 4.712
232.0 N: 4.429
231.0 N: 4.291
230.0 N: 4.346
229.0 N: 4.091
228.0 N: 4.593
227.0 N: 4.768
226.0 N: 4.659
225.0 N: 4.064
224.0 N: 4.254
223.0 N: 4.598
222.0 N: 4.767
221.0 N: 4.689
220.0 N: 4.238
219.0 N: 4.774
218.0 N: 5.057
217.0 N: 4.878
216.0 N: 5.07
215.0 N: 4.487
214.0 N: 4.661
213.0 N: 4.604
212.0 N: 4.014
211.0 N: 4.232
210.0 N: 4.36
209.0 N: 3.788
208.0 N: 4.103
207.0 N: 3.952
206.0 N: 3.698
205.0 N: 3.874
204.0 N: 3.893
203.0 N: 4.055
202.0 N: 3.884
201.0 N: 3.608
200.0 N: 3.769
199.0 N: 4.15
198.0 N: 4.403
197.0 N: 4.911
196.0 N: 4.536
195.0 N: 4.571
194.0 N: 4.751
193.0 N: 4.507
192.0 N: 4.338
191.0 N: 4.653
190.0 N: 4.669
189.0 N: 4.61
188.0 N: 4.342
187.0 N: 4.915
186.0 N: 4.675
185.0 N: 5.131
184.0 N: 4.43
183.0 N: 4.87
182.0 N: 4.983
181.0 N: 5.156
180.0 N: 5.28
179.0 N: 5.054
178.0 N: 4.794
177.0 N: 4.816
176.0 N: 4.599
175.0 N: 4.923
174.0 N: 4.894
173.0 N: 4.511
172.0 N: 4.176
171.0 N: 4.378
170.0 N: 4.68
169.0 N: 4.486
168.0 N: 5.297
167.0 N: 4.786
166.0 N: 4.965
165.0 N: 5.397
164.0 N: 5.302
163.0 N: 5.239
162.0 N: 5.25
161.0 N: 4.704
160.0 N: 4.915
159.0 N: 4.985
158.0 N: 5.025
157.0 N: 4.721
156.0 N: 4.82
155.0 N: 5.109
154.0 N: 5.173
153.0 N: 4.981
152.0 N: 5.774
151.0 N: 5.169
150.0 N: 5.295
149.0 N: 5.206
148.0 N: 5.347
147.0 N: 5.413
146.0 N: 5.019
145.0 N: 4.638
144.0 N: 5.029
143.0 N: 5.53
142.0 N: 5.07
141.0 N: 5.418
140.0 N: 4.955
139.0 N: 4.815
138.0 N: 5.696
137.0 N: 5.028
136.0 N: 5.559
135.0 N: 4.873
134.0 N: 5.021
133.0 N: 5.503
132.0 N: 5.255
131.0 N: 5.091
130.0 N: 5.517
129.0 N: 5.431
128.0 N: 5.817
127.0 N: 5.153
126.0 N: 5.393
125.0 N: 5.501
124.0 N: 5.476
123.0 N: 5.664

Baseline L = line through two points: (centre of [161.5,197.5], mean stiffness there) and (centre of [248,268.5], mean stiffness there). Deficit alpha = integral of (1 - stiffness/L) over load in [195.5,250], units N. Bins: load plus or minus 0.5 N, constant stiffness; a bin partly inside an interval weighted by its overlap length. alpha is 4.8 N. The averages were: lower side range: 4.8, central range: 4.43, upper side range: 4.9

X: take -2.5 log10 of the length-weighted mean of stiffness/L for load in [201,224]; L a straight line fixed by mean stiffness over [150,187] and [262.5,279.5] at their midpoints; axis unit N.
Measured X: 0.163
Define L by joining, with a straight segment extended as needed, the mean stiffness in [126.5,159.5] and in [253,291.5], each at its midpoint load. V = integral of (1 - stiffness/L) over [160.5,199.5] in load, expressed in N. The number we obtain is 2.6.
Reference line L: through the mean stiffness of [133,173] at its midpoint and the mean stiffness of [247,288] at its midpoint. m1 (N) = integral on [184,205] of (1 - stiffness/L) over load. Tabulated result 2.5 N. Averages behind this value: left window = 5.06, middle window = 4.41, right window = 4.87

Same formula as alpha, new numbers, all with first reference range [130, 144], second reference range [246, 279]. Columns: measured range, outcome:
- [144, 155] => 0.0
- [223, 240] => 1.8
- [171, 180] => 0.7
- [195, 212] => 3.3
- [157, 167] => 0.2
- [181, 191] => 0.7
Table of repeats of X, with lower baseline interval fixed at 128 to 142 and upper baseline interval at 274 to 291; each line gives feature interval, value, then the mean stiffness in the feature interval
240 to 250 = 0.04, 4.66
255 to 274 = -0.08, 5.13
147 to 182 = 0.03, 4.98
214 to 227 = 0.07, 4.63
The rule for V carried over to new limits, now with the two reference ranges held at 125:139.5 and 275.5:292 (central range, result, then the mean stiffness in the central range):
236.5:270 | -0.4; 4.84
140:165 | 0.4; 5.13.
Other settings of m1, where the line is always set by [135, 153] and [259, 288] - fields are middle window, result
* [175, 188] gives 0.7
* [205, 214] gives 1.7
